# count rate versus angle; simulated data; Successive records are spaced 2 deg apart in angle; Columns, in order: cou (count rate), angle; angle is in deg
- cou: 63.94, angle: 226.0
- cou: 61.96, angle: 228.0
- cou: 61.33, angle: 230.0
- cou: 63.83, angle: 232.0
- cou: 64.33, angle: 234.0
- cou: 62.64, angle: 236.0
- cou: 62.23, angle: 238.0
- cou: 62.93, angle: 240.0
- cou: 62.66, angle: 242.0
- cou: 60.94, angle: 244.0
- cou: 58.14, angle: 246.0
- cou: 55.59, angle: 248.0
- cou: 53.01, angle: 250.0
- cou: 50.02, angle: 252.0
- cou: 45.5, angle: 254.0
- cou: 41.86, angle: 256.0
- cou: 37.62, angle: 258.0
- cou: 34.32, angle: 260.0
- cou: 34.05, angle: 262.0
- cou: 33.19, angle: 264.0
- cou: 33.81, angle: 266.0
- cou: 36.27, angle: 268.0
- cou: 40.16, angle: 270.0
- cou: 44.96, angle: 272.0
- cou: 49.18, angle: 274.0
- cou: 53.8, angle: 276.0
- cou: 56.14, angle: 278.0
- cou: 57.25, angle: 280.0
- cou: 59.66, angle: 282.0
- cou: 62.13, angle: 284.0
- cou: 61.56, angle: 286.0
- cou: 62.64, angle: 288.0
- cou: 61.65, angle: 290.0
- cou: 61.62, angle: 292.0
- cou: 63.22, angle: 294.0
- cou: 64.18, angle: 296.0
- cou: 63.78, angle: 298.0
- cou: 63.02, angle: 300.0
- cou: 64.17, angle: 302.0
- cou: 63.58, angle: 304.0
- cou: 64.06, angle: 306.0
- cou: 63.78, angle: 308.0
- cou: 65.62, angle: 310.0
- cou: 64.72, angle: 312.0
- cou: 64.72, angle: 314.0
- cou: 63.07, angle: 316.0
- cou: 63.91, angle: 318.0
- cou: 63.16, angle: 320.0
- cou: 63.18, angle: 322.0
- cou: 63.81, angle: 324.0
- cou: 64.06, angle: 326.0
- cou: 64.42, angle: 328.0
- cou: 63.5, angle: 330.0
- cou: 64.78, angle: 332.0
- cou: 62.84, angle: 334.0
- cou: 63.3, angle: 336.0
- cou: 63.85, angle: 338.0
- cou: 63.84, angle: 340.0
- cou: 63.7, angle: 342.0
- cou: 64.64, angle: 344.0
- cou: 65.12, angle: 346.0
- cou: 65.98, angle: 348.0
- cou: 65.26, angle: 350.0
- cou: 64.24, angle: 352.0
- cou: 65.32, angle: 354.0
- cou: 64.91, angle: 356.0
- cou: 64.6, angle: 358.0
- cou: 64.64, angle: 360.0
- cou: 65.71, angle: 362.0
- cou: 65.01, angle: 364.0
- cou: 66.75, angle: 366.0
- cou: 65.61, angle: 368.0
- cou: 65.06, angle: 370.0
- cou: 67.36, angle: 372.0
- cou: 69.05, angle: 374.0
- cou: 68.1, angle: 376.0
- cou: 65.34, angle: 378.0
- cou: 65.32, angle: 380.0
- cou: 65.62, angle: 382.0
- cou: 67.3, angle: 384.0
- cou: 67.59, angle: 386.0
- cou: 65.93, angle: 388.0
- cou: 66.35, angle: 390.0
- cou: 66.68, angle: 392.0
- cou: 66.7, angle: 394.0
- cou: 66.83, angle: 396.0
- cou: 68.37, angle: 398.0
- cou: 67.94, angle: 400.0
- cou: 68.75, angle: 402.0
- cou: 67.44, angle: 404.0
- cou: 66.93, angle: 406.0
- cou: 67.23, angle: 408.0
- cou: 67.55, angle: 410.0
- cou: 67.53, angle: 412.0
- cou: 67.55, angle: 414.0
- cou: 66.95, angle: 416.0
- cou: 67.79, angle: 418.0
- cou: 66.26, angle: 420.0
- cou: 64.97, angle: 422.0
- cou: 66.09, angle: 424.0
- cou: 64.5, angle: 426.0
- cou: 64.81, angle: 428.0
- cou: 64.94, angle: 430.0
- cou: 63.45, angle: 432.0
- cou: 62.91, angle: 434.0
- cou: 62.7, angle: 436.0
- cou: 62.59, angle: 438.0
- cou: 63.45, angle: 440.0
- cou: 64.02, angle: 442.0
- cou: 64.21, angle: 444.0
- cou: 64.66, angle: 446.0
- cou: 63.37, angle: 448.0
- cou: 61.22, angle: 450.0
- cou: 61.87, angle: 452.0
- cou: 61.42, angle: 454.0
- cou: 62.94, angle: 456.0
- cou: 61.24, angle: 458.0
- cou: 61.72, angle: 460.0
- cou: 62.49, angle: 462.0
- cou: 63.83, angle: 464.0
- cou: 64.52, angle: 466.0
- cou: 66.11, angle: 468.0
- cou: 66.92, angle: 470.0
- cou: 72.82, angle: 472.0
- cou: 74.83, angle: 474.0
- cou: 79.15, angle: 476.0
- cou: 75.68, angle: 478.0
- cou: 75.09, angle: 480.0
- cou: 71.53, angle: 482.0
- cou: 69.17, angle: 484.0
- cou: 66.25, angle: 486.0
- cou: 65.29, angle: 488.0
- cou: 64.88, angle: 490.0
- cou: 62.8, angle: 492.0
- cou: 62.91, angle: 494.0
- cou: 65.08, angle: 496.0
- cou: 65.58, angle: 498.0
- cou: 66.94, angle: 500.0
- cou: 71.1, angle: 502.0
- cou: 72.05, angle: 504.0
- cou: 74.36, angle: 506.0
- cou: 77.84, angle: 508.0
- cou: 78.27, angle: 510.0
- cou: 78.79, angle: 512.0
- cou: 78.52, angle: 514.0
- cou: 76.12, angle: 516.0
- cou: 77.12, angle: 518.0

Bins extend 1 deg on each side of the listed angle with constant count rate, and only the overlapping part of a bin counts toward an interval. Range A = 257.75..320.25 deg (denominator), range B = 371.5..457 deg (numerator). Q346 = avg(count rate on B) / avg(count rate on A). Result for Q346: 1.2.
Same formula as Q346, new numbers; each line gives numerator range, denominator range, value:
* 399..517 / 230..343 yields 1.17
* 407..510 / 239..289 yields 1.34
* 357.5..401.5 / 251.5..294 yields 1.36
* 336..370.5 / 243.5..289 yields 1.33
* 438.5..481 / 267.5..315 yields 1.12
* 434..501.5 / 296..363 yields 1.03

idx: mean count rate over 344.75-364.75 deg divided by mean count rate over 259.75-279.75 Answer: 1.53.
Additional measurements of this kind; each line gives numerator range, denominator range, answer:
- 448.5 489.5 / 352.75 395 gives 1.02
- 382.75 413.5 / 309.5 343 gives 1.05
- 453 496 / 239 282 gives 1.40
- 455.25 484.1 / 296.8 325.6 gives 1.07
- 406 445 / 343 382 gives 0.99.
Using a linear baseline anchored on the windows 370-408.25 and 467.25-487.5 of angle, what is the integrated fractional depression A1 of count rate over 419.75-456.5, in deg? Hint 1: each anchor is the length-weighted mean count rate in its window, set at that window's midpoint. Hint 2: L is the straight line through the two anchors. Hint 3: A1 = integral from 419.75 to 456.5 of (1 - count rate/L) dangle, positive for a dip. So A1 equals 3.13 deg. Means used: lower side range 67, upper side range 71.7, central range 63.7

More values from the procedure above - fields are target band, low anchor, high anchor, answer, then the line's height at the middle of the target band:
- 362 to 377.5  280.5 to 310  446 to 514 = -0.38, 65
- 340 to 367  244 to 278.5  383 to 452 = -3.72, 57.2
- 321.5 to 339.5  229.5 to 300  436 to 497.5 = -1.89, 57.7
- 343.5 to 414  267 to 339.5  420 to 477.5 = -3.99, 62.8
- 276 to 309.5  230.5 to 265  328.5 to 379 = -2.44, 57.6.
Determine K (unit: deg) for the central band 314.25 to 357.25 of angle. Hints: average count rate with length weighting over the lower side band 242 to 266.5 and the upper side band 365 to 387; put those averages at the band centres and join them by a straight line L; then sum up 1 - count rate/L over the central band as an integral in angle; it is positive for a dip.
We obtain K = -3.2 deg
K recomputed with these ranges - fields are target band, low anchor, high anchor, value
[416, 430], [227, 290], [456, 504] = -0.4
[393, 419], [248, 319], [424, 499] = -2.2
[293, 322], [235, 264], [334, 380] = -2.6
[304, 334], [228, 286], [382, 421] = -2.9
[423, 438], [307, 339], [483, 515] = 0.8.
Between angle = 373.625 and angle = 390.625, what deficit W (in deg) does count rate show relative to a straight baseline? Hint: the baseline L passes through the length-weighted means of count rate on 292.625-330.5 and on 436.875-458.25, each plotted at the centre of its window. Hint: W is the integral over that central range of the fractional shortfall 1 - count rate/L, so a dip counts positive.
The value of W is -0.89 deg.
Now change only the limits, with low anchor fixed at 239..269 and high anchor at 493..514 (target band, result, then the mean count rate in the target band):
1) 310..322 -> -2.53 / 64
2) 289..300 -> -2.64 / 62.9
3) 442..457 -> 0.75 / 62.9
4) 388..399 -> -1.14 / 66.9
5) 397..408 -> -1.13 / 67.8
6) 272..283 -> -1.18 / 54.3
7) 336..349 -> -2.09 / 64.4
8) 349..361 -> -1.70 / 64.8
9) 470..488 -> -0.81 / 72.3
